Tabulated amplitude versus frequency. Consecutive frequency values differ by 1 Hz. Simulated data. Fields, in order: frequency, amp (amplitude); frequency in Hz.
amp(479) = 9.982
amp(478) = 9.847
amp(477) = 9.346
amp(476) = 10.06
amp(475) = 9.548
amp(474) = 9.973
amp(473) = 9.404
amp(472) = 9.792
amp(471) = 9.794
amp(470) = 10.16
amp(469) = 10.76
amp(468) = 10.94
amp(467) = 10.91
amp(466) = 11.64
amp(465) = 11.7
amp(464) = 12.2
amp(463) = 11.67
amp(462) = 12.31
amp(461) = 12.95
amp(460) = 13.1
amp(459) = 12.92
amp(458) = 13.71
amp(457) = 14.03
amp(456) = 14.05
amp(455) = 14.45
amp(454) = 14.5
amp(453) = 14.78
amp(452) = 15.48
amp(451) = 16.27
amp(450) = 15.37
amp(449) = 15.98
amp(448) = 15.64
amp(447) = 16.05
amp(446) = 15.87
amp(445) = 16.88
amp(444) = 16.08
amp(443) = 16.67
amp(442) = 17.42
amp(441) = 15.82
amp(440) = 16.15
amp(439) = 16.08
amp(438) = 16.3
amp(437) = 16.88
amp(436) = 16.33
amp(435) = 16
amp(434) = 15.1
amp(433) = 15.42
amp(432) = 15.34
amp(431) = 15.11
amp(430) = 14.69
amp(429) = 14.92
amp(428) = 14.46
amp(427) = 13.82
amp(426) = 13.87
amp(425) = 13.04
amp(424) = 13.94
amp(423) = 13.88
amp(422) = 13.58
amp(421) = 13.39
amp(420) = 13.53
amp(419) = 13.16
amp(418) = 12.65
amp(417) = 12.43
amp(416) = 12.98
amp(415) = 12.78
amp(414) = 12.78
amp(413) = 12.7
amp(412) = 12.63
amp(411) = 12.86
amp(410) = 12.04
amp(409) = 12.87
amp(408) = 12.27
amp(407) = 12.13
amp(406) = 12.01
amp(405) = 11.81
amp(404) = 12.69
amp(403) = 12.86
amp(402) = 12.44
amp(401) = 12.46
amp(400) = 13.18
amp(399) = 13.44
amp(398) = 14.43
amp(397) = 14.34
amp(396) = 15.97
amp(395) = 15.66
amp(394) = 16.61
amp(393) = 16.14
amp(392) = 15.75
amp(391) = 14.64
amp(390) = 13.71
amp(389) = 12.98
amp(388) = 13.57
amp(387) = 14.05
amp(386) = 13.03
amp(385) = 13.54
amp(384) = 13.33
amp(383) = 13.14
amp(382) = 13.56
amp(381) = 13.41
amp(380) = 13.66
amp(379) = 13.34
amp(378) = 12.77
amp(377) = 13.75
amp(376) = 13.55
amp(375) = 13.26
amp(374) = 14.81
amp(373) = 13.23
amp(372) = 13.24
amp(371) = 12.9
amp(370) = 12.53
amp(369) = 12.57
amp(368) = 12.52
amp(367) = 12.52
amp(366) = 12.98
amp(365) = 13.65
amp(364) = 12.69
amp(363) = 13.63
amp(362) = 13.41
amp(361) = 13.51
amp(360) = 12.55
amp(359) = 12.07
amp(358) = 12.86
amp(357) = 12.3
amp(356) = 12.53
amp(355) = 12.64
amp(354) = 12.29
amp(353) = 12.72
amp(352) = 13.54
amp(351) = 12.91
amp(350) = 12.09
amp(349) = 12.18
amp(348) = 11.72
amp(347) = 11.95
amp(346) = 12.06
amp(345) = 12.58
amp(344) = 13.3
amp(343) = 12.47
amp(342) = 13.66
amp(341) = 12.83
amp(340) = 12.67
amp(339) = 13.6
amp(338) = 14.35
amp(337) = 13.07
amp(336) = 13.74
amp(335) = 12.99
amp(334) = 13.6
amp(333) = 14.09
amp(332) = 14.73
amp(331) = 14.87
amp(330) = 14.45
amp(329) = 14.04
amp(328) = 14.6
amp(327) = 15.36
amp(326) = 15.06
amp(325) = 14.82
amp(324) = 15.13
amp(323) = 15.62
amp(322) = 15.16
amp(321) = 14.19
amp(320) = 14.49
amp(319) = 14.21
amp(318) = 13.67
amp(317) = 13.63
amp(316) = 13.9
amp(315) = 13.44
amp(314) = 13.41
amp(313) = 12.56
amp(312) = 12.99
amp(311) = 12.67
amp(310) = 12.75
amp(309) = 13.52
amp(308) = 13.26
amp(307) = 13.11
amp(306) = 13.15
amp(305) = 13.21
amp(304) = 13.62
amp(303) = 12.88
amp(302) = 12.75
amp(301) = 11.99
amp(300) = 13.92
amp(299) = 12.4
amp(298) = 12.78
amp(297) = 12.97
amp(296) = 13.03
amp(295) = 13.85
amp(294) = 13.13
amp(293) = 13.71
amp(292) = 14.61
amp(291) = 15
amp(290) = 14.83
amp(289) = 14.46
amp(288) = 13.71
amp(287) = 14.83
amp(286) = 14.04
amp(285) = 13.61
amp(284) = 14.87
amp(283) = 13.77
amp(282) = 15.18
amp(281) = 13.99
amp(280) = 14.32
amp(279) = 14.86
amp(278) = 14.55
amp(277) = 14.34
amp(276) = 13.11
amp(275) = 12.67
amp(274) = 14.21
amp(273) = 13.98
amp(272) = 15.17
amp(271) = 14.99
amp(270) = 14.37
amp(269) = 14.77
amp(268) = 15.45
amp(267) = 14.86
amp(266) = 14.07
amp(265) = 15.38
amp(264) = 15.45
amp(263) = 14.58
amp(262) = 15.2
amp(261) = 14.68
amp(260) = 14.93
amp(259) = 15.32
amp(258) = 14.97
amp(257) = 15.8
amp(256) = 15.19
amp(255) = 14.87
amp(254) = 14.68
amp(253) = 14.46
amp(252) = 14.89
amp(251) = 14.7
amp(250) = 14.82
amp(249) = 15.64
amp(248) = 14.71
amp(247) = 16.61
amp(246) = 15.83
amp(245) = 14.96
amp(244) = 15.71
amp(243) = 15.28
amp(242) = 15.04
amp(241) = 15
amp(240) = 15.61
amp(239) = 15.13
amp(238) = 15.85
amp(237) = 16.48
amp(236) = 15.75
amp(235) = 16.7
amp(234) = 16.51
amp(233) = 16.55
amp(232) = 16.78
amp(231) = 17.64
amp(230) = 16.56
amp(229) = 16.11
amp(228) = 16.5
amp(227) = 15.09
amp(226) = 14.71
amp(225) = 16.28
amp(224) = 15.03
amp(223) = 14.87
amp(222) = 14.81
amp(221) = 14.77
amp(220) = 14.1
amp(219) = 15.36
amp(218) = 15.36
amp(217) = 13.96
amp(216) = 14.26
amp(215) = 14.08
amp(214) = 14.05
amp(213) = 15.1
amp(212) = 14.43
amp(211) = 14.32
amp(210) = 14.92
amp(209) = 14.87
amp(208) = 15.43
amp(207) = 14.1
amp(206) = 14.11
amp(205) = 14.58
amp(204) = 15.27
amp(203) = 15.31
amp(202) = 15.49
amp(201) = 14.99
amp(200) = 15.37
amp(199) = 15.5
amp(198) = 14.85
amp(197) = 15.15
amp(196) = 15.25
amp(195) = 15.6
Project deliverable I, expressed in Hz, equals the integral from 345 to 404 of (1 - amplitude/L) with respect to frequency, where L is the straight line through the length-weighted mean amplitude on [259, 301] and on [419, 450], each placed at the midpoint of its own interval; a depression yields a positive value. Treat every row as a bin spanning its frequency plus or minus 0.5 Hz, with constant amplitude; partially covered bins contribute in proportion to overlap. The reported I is 6.1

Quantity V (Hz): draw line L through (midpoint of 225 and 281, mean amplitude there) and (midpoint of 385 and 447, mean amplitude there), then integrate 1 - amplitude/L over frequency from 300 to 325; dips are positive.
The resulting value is 2.1 Hz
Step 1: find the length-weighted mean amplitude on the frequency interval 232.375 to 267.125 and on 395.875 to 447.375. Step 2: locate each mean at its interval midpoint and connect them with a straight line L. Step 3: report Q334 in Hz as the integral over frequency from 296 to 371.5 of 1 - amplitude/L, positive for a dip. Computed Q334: 7.4 Hz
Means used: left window 15.3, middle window 13.3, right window 14.1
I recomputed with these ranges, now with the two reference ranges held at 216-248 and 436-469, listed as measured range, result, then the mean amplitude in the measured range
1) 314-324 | 0.6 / 14.3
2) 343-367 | 3.7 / 12.7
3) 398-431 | 3.5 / 13.1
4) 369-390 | 2.1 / 13.4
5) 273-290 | 1.3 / 14.2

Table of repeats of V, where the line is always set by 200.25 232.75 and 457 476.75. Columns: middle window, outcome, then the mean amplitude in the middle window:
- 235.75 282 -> -1.5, 14.9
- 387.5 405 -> -2.5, 14.1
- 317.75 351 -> -1.0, 13.7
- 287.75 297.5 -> 0.0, 13.9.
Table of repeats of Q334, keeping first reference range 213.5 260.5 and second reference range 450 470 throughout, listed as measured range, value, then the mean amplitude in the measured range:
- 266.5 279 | 0.5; 14.4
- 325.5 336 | 0.0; 14.3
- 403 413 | 0.9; 12.4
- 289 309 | 1.8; 13.4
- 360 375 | 0.9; 13.1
